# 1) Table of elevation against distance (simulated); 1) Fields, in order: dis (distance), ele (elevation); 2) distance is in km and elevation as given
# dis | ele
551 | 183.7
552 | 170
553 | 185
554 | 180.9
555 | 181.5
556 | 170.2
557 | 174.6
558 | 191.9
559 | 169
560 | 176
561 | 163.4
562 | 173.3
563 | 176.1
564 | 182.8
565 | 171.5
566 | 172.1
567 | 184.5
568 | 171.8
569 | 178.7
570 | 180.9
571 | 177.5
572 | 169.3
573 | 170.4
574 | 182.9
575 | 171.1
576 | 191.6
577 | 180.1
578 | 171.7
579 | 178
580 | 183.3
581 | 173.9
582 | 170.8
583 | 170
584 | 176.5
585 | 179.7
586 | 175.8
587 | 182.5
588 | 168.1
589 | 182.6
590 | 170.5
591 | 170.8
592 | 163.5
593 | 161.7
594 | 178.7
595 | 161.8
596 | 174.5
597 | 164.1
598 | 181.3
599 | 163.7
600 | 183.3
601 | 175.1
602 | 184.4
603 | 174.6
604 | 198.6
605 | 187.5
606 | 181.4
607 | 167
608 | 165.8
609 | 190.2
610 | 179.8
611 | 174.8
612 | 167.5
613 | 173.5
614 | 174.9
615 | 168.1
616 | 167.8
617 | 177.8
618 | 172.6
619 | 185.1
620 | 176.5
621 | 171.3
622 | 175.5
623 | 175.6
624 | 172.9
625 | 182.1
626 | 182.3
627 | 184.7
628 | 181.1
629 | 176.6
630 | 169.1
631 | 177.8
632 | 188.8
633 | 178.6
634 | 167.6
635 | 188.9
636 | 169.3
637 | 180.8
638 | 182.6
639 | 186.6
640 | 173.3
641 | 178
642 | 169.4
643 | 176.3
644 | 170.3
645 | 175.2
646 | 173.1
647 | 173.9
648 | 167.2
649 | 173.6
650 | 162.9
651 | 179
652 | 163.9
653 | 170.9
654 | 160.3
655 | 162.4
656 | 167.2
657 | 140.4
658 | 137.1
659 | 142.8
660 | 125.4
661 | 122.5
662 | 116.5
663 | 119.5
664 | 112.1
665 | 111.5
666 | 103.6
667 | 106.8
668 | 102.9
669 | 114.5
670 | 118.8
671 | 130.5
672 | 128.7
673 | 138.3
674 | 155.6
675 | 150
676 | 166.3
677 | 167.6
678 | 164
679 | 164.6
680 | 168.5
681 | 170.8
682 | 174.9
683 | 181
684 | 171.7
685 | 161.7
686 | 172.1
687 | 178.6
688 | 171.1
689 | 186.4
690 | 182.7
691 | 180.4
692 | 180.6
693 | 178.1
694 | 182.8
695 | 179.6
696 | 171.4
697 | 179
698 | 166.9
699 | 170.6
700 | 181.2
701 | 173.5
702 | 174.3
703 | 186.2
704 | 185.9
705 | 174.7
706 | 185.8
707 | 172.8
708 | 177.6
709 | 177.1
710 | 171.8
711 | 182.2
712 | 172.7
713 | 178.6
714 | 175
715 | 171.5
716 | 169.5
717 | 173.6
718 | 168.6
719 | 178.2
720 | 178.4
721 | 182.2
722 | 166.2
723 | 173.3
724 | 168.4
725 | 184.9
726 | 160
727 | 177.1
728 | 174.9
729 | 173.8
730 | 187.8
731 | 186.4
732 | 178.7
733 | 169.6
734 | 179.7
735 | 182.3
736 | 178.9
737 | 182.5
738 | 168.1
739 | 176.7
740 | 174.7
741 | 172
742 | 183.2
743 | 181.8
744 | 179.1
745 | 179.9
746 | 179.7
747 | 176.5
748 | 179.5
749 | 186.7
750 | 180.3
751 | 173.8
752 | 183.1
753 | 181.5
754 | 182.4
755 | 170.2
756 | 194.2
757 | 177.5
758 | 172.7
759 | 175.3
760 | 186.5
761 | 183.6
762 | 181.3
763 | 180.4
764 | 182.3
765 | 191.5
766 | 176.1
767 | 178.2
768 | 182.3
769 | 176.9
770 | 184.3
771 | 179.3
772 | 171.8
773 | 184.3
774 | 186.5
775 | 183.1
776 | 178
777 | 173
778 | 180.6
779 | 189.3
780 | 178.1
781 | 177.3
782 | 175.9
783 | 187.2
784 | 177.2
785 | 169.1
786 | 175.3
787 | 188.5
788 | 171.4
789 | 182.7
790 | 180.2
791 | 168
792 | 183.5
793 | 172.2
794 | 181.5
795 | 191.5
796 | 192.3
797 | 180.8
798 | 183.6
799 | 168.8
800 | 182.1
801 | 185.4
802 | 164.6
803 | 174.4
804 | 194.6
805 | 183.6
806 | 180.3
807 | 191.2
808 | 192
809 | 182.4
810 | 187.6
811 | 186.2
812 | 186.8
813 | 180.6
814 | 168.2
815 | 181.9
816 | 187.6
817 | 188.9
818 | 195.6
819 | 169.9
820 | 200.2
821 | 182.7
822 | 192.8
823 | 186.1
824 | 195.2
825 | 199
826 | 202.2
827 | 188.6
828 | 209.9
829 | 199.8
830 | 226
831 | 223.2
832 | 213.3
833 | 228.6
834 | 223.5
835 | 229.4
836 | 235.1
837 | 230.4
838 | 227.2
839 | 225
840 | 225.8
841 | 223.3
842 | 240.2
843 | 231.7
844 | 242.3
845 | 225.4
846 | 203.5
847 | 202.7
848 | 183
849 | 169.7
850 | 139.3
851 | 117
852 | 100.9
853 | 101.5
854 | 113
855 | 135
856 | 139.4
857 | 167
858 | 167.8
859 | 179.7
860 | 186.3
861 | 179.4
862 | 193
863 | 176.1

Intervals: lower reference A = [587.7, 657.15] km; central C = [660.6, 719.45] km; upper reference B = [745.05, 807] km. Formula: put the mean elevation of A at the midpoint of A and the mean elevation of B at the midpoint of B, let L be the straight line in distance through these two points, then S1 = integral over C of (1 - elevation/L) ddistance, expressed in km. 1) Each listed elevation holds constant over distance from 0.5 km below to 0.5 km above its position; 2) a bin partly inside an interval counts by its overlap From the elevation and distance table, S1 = 5.1 km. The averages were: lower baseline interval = 174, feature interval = 162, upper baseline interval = 180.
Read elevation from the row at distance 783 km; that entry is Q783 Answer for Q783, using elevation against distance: 187.2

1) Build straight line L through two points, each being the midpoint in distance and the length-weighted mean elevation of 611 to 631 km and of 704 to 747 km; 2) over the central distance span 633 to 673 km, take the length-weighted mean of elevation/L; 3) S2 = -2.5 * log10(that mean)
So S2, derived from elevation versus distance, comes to 0.161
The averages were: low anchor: 176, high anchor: 177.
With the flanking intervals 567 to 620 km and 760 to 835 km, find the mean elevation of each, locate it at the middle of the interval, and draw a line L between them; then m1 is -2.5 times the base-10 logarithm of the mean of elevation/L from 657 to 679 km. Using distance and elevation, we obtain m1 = 0.34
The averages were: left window 176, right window 186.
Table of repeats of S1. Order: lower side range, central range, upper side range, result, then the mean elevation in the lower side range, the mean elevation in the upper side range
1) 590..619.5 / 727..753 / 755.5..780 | 0.2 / 175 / 181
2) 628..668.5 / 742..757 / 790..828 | -0.5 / 158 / 185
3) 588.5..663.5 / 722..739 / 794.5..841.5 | 0.8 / 171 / 197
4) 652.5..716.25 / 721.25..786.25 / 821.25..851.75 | 0.8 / 160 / 207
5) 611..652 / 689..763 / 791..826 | 1.1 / 176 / 185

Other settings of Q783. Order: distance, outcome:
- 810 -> 187.6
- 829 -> 199.8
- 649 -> 173.6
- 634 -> 167.6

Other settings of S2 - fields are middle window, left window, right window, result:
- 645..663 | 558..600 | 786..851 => 0.17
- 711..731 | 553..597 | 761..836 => 0.05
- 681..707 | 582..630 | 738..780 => 0.01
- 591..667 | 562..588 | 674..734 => 0.05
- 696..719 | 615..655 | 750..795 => 0.01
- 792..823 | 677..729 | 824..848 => 0.14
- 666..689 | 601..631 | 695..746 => 0.16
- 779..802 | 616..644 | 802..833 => 0.06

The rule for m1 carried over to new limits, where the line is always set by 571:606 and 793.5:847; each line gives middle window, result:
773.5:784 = 0.08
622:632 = 0.01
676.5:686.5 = 0.10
